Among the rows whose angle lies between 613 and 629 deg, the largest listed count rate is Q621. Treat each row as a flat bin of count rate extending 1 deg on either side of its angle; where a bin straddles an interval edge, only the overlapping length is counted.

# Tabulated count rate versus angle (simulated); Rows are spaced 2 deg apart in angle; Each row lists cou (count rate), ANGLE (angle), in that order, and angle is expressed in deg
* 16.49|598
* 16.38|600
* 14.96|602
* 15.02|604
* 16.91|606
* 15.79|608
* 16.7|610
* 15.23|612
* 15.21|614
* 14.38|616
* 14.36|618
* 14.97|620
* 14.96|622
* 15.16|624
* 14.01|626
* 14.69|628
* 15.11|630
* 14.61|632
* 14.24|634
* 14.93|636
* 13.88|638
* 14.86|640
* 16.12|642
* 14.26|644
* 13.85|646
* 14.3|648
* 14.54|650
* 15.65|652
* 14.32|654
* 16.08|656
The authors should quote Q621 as 15.21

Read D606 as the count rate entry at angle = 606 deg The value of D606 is 16.91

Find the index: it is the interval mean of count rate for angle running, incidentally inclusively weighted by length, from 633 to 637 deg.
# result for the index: 14.6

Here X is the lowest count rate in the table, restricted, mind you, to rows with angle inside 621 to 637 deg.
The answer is 14.01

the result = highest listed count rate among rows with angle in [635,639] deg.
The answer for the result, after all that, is 14.93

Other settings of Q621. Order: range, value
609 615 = 16.7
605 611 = 16.91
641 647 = 16.12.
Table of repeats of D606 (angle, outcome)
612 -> 15.23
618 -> 14.36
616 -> 14.38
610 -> 16.7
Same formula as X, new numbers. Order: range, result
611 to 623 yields 14.36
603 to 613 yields 15.02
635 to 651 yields 13.85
